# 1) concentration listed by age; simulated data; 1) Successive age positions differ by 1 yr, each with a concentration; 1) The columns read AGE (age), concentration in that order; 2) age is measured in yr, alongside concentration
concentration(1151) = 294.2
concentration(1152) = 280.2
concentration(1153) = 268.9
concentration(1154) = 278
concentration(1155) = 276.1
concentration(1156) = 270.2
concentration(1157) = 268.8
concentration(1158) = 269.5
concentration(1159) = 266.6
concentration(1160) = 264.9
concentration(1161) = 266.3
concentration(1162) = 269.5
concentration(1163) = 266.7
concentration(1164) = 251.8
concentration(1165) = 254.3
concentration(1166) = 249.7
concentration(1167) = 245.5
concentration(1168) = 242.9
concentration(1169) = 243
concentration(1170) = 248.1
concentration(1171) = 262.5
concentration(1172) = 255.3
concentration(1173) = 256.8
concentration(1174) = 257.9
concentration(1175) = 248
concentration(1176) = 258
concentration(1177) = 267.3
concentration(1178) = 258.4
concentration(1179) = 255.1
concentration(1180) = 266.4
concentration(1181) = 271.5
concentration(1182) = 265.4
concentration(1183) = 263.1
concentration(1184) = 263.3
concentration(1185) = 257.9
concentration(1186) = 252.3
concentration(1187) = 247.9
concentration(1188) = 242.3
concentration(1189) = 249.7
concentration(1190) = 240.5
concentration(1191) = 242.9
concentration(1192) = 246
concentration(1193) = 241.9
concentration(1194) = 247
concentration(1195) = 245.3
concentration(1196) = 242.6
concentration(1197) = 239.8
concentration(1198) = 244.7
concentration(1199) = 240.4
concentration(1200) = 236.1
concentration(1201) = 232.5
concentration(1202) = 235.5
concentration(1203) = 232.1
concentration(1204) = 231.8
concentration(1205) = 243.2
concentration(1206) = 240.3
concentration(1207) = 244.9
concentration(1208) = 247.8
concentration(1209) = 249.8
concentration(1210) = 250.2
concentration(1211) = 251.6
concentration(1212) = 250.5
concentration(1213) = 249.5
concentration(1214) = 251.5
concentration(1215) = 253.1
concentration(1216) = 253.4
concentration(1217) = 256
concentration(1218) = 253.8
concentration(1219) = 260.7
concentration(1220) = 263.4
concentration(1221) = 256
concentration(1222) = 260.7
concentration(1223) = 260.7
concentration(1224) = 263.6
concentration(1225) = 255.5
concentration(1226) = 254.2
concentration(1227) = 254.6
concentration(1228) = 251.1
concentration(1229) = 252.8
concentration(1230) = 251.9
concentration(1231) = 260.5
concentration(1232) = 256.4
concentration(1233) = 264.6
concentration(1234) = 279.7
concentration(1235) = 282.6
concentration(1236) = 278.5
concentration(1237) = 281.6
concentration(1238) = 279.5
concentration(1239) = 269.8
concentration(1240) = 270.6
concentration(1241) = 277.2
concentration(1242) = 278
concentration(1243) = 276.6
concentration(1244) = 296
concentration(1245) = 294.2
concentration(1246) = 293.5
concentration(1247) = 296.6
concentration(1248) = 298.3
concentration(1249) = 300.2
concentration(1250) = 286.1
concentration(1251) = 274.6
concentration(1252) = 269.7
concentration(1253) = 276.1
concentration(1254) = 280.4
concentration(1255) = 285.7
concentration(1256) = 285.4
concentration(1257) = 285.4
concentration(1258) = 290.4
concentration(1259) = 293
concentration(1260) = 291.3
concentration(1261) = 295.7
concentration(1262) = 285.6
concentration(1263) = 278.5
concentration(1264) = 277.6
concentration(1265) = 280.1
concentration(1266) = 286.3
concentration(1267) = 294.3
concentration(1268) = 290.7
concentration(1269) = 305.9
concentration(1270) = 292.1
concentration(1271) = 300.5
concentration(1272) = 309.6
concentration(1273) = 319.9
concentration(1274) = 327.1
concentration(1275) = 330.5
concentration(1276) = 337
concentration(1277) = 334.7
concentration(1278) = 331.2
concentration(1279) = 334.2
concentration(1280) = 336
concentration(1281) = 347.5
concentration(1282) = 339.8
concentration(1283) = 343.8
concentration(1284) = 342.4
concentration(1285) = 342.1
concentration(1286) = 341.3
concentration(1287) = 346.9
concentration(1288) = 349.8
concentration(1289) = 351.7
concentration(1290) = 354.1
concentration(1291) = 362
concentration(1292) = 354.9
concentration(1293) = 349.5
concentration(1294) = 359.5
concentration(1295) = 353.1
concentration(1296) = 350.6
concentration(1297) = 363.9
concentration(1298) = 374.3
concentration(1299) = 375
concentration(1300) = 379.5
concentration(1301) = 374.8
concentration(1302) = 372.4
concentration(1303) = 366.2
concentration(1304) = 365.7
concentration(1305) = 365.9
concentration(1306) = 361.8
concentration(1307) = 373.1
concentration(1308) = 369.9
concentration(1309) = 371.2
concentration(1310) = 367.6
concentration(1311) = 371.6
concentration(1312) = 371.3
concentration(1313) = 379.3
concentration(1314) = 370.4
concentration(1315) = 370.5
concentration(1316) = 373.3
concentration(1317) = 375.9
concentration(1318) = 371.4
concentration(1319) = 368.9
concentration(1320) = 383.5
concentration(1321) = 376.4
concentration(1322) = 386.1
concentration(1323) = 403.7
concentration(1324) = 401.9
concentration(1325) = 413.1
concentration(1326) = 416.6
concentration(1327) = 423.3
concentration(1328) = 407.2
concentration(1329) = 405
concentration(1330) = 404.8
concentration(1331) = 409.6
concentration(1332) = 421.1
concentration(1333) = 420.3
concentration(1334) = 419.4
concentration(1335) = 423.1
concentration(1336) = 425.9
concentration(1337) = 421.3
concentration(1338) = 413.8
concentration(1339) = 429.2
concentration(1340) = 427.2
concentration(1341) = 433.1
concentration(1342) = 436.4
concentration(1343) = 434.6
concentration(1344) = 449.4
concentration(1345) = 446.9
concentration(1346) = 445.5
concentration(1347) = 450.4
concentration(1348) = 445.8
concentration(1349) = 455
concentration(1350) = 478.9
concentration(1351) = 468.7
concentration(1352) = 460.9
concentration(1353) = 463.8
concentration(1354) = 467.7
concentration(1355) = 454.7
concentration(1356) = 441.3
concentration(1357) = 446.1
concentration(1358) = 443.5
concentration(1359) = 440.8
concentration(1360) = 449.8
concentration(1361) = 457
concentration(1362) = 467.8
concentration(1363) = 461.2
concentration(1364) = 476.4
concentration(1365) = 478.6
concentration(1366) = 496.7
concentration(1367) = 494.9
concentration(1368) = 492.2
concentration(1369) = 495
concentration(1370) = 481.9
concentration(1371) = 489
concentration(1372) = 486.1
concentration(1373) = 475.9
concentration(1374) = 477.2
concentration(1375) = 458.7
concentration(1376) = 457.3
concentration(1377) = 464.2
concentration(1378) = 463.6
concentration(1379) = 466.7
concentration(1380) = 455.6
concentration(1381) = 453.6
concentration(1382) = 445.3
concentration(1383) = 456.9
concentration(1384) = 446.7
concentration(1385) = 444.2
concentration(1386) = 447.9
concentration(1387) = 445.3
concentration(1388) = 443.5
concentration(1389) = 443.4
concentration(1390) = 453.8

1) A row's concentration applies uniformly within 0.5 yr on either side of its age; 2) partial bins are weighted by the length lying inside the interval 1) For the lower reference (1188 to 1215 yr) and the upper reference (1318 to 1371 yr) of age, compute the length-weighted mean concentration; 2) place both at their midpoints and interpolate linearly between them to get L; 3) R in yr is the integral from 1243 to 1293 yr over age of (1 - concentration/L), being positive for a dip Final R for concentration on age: 3.6 yr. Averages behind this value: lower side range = 244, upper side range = 439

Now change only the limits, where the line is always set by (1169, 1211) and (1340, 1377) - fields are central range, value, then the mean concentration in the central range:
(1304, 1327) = 1.59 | 380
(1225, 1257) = 3.87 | 276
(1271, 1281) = 0.83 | 328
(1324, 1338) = 0.39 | 416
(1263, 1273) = 1.56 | 294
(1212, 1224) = 1.20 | 256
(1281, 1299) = 1.12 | 352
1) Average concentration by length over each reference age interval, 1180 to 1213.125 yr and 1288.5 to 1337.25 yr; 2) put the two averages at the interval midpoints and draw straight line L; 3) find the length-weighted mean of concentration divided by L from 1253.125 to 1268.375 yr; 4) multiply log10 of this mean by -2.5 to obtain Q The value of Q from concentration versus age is 0.13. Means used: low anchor 247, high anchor 382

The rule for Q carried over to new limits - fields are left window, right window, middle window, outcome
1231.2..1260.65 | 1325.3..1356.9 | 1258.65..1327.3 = 0.030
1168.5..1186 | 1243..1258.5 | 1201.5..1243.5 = 0.074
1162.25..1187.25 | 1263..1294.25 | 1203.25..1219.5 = 0.133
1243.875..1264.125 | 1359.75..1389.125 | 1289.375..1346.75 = -0.025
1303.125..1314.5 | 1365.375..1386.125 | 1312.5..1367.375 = -0.031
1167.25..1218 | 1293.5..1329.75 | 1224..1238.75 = 0.105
